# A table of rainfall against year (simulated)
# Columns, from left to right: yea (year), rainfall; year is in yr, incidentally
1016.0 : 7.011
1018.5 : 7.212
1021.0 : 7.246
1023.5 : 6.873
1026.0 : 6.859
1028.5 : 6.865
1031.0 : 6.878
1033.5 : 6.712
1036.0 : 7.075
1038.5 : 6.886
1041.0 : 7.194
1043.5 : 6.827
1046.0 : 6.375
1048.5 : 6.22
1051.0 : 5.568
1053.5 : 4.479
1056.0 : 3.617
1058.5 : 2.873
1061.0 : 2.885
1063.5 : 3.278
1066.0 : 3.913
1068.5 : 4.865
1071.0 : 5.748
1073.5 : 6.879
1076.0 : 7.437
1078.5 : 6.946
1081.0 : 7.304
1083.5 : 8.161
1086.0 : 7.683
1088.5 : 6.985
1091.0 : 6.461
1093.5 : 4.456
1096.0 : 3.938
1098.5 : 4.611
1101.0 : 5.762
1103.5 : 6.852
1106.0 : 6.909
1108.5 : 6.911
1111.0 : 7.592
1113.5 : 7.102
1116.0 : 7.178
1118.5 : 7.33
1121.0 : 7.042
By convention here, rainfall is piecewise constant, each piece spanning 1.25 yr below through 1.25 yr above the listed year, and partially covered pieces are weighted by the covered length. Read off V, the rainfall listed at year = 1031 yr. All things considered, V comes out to 6.878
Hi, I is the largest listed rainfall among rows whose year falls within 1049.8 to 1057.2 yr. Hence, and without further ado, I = 5.568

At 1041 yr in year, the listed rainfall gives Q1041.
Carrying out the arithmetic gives 7.194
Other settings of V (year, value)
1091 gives 6.461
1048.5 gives 6.22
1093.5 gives 4.456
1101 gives 5.762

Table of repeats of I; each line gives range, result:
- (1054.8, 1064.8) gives 3.617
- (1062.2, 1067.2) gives 3.913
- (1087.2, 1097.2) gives 6.985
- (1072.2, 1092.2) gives 8.161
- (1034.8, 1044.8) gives 7.194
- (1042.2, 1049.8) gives 6.827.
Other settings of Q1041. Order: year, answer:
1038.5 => 6.886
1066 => 3.913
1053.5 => 4.479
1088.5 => 6.985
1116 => 7.178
